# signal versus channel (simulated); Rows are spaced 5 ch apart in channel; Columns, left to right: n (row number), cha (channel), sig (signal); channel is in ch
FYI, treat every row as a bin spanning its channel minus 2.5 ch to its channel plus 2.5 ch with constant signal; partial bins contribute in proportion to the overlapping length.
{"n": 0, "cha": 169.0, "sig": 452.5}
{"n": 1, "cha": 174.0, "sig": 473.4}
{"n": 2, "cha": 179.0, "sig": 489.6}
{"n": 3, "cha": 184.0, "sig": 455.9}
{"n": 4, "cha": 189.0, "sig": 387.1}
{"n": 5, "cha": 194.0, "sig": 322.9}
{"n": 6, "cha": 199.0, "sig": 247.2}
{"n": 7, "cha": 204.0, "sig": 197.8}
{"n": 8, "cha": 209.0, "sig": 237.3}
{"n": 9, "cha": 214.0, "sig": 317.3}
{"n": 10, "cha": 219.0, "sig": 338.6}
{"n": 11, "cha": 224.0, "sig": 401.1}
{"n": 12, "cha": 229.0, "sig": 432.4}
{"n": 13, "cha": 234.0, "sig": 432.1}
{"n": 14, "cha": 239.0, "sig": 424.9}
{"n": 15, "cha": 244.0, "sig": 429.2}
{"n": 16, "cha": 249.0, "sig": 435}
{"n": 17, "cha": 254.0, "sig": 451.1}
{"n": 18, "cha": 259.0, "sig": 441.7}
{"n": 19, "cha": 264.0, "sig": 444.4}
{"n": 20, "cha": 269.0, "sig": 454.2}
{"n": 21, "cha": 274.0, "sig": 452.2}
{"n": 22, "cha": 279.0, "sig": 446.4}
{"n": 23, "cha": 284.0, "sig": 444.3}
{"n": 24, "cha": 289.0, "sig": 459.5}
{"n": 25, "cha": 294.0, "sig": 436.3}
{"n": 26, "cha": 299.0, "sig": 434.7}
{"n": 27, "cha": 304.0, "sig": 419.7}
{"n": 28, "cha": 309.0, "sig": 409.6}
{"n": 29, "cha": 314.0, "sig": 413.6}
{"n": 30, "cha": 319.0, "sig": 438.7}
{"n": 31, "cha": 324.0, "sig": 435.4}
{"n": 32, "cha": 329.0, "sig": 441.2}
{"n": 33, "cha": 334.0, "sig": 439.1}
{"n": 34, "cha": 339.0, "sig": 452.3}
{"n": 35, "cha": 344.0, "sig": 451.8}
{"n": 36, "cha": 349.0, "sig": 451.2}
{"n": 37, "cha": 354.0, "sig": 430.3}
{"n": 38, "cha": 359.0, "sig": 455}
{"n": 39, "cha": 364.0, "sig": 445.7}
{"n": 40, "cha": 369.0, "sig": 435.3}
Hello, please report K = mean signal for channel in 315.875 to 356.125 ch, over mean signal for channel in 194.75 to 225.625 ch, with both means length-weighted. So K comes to 1.53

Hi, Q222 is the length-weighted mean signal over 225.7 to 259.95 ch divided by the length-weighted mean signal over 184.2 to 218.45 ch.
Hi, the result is 1.4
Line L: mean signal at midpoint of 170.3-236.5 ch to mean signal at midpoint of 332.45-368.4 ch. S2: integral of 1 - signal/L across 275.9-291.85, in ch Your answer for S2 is -1.56 ch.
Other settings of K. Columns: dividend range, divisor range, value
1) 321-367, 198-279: 1.15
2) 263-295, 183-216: 1.48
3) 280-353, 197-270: 1.16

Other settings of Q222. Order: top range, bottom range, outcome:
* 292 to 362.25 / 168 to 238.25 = 1.18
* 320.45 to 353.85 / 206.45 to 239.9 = 1.21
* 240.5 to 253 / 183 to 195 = 1.12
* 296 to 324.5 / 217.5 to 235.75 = 1.05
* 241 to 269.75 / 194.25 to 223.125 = 1.58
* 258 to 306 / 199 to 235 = 1.36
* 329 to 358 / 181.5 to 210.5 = 1.43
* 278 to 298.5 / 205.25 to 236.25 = 1.26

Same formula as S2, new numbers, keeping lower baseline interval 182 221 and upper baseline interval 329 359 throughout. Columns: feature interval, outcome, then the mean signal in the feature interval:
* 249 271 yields -4.8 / 446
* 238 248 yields -2.2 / 429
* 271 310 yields -4.4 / 439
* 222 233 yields -2.8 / 420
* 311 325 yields -0.2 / 428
